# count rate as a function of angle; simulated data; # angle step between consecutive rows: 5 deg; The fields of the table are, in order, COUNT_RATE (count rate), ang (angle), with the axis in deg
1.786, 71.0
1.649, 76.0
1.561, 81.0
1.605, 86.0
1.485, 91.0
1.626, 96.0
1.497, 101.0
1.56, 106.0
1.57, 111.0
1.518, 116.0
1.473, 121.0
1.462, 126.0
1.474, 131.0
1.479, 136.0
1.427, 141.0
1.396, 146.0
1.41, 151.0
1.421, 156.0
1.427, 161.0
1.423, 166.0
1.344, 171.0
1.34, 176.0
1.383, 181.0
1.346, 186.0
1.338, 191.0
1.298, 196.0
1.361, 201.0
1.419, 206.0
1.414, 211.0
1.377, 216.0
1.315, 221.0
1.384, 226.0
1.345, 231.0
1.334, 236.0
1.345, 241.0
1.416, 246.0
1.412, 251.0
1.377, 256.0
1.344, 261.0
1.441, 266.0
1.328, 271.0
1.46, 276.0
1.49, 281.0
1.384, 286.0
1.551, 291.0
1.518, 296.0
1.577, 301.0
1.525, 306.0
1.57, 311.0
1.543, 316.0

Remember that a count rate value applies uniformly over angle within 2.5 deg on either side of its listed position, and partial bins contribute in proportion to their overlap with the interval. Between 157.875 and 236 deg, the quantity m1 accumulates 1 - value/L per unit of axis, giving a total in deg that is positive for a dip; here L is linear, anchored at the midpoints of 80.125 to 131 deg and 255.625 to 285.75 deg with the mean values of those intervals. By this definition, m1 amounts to 5.1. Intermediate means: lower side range 1.53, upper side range 1.41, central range 1.37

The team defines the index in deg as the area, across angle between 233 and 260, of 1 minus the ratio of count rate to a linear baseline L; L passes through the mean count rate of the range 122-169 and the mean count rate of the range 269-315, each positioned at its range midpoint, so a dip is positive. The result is 1.84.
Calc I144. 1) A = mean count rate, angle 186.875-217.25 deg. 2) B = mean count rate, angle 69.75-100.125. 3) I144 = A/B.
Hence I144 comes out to 0.85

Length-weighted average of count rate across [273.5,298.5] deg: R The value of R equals 1.48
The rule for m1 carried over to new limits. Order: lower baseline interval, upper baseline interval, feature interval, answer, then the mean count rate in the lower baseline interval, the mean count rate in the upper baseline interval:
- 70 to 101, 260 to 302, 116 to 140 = 1.5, 1.6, 1.45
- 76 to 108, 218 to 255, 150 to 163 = 0.5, 1.56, 1.37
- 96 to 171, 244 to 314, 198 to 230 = 1.9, 1.47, 1.46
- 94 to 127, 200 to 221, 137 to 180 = 1.8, 1.53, 1.39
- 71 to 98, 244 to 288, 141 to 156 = 1.2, 1.6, 1.41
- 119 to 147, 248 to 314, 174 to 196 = 1.7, 1.45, 1.46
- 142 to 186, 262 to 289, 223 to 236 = 0.5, 1.39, 1.42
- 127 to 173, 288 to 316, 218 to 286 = 5.5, 1.42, 1.54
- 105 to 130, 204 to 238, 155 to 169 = 0.3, 1.51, 1.37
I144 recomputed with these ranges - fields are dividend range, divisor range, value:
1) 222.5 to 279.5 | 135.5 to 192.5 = 0.99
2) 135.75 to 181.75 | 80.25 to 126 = 0.91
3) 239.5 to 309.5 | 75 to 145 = 0.95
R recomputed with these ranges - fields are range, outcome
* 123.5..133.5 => 1.47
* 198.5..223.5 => 1.38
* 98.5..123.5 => 1.52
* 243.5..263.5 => 1.39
